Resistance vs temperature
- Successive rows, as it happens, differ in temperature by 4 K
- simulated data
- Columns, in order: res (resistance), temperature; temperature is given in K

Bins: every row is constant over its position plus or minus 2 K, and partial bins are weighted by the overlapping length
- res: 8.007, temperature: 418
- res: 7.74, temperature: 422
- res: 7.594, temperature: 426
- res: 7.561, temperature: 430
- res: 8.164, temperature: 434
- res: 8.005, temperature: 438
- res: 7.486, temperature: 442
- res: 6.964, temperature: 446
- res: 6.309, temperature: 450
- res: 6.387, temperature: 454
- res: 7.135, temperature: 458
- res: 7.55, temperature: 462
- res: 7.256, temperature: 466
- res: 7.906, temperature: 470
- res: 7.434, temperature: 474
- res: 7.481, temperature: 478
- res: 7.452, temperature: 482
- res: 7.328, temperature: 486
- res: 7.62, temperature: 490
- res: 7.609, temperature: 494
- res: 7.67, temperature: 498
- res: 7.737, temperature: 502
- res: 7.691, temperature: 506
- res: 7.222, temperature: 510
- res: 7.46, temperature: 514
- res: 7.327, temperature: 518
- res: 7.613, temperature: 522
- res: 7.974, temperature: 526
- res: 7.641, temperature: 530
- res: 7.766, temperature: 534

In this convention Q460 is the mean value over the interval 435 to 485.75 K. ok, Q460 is 7.3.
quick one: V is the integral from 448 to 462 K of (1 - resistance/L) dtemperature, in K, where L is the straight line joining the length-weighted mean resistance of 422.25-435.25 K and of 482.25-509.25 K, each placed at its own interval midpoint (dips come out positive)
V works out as 1.7 K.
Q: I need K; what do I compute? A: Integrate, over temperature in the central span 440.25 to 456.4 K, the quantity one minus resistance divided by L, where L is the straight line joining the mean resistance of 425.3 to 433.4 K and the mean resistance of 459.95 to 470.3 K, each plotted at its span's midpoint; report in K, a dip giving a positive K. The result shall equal 1.7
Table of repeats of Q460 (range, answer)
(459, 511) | 7.53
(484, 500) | 7.56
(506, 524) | 7.44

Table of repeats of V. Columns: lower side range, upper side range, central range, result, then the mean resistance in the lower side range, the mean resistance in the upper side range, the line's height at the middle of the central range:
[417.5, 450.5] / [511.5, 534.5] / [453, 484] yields 0.9 K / 7.57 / 7.61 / 7.59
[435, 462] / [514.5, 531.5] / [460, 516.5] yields -1.1 K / 7.13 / 7.62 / 7.39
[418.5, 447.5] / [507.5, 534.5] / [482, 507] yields 0.0 K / 7.68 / 7.56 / 7.6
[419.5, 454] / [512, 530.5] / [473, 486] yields 0.1 K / 7.42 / 7.6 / 7.51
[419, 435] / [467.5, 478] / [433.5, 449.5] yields 0.5 K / 7.75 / 7.61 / 7.71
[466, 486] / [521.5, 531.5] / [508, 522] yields 0.6 K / 7.51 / 7.77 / 7.71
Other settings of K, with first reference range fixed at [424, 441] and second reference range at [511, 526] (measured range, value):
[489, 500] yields -0.05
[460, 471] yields 0.23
